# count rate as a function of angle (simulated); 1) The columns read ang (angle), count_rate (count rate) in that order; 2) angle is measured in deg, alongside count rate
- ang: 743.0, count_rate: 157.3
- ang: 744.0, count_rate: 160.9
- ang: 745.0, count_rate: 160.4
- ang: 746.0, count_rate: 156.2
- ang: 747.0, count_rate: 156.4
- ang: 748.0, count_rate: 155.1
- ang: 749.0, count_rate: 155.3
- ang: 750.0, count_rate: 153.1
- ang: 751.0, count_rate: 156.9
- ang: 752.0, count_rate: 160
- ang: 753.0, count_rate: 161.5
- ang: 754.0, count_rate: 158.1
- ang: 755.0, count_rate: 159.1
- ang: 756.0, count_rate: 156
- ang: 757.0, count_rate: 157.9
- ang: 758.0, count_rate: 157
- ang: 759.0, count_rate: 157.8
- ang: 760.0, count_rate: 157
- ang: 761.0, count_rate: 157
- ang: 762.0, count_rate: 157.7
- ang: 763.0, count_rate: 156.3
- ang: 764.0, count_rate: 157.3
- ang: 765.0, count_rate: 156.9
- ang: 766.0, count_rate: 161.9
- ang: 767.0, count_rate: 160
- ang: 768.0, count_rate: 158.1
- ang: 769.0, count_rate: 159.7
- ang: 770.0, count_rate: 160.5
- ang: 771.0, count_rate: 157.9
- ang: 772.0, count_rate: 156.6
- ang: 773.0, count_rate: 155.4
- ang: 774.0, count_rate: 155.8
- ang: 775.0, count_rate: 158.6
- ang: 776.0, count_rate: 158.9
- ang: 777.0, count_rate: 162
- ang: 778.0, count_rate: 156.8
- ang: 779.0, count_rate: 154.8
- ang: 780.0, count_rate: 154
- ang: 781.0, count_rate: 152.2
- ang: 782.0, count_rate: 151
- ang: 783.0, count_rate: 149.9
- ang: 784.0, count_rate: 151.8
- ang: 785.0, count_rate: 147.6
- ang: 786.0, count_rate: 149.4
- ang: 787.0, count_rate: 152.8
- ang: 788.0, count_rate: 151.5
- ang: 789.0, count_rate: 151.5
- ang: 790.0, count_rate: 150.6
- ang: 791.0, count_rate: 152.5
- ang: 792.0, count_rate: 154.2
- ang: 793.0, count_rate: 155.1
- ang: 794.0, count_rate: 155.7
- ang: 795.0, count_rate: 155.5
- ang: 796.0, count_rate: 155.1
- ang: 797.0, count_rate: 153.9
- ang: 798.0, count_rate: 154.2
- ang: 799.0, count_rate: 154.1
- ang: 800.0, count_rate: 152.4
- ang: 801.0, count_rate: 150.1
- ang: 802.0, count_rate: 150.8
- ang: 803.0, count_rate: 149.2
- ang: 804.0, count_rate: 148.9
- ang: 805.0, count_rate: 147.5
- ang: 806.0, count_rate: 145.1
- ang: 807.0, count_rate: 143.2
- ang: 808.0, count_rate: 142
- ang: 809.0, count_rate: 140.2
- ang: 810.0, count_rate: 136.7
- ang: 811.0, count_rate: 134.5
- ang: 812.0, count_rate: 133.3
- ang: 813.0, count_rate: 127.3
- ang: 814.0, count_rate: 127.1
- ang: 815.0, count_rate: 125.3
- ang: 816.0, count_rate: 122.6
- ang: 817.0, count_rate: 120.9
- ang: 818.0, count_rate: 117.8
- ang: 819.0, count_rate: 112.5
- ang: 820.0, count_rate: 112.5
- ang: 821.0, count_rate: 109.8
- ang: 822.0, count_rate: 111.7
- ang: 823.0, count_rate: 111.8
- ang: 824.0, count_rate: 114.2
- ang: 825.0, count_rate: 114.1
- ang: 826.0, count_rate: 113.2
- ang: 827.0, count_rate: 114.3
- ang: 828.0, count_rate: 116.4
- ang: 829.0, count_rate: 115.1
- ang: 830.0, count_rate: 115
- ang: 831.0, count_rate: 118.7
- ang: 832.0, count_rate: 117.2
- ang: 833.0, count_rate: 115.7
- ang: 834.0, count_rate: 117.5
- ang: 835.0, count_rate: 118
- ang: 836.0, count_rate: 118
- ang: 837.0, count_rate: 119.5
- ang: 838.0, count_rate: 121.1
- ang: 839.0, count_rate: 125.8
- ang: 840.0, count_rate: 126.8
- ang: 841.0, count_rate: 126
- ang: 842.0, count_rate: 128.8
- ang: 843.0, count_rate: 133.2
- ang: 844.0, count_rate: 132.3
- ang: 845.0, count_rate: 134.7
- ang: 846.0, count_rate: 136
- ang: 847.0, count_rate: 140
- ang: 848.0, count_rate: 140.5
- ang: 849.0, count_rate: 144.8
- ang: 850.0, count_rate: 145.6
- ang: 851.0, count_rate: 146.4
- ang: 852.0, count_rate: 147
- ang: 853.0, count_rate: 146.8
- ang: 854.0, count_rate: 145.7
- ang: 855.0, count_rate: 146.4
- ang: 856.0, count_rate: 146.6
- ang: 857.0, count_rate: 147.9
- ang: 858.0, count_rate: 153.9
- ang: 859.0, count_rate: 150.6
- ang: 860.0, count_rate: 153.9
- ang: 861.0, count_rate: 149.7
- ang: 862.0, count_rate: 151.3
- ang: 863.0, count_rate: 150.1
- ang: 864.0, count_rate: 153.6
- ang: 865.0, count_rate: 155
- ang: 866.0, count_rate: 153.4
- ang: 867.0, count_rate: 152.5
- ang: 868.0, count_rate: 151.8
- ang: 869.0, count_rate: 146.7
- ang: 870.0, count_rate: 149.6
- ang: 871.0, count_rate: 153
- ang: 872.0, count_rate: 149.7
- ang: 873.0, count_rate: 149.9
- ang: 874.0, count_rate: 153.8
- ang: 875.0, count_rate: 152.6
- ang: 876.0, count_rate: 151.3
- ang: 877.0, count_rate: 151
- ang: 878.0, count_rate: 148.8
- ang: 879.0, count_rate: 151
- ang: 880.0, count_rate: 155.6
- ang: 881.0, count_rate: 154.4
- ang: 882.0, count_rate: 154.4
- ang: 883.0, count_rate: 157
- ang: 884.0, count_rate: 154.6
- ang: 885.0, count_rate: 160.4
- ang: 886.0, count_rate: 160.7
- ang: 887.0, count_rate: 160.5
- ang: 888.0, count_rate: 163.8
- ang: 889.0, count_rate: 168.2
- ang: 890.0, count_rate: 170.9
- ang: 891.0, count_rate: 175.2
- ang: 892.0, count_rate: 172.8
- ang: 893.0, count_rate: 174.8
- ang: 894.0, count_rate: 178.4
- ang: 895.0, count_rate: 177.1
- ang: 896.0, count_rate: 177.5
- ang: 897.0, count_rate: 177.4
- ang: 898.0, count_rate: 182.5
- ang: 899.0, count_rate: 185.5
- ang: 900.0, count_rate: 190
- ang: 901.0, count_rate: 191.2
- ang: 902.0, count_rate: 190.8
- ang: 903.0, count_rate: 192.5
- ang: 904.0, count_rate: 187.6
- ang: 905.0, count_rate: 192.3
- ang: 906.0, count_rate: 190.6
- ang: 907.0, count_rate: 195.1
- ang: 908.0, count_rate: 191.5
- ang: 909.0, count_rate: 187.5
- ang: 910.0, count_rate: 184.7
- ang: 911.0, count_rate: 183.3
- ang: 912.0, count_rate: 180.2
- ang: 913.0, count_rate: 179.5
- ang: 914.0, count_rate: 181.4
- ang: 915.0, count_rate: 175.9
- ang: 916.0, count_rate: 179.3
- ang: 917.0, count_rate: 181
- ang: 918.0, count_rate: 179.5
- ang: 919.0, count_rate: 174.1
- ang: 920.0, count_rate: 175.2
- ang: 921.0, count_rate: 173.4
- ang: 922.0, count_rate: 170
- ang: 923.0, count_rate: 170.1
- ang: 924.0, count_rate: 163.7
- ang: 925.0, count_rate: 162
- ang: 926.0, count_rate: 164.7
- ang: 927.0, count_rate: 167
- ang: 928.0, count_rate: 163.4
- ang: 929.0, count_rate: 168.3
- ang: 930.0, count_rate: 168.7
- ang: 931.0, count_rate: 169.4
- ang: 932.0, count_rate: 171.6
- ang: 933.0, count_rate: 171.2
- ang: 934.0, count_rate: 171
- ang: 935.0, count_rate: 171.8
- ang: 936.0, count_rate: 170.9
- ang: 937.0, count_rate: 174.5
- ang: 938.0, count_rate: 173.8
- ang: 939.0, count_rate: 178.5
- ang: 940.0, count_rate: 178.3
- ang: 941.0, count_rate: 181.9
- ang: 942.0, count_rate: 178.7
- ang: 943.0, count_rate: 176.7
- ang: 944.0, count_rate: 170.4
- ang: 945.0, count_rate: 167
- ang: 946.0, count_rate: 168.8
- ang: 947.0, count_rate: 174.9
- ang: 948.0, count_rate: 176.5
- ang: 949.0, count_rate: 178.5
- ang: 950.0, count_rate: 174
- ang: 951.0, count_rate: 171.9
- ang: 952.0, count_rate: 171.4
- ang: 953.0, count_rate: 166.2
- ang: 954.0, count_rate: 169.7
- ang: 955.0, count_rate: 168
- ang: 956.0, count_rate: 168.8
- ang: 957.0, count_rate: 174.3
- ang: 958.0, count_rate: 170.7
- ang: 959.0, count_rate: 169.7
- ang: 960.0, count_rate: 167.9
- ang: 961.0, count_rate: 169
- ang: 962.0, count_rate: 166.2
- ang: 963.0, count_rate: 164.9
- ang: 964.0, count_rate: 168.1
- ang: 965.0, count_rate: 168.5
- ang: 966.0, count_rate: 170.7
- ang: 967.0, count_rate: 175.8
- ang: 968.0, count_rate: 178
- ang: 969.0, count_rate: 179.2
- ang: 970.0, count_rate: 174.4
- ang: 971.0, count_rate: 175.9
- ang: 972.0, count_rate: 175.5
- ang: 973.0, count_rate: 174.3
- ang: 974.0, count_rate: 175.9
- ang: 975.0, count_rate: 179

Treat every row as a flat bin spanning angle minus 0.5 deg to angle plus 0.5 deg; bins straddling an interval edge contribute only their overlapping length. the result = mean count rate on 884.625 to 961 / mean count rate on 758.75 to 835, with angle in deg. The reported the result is 1.2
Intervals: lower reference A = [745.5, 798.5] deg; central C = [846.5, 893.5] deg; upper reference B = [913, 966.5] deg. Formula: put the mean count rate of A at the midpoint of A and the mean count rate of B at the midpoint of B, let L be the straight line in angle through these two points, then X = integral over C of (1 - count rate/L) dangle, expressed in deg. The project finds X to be 3.3 deg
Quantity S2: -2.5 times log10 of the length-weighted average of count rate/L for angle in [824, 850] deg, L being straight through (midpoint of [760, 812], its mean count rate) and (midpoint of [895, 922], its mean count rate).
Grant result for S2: 0.311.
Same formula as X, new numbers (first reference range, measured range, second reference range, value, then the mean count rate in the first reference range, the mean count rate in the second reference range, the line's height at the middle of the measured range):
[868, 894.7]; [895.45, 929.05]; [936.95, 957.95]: -2.9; 158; 173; 165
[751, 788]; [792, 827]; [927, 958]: 5.4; 156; 172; 160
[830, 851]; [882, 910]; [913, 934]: -3.6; 128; 172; 157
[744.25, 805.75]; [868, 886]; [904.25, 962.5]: 1.6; 155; 174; 168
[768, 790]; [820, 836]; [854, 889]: 4.0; 155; 153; 154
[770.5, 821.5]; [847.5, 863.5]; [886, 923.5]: 1.6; 145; 180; 164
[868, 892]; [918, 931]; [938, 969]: -0.2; 156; 172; 166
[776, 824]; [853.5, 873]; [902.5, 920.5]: 1.8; 142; 184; 166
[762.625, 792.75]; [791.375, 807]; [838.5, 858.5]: -0.1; 155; 140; 151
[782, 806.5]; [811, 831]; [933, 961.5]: 4.8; 152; 173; 155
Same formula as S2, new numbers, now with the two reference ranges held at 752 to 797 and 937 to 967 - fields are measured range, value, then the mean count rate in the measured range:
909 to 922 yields -0.064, 179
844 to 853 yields 0.150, 142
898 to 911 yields -0.132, 189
